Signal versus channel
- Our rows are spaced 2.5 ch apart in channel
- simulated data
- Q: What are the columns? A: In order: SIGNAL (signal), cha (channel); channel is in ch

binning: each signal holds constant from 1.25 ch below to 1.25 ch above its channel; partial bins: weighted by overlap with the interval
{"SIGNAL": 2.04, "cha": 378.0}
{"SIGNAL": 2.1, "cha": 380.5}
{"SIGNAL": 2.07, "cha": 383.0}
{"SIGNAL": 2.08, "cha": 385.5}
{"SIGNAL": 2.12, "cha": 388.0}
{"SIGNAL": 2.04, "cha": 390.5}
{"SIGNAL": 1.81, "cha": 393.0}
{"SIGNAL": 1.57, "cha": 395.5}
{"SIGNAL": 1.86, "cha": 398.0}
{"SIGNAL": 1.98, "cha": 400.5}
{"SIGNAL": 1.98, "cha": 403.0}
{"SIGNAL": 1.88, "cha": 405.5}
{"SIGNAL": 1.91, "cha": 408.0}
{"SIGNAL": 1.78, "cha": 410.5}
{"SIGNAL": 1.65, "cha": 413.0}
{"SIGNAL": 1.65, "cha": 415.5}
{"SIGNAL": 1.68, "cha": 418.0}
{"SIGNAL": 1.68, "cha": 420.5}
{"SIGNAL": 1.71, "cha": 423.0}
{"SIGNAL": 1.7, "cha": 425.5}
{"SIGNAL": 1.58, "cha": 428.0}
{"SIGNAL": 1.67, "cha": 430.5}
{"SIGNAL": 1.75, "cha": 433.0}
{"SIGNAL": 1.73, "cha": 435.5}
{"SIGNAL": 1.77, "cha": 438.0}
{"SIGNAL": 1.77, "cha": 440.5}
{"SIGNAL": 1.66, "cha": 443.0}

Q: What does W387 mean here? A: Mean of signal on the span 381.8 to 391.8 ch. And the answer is 2.08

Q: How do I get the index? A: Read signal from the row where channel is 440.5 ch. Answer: 1.77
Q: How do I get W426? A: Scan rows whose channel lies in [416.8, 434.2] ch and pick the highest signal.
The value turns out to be 1.75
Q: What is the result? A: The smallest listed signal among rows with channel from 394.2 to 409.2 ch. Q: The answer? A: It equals 1.57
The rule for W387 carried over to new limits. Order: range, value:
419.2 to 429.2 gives 1.67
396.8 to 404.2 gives 1.94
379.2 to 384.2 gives 2.08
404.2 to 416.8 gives 1.77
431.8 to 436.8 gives 1.74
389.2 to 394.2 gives 1.93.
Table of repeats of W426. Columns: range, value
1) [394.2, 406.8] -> 1.98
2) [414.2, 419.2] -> 1.68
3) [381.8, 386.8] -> 2.08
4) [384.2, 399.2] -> 2.12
